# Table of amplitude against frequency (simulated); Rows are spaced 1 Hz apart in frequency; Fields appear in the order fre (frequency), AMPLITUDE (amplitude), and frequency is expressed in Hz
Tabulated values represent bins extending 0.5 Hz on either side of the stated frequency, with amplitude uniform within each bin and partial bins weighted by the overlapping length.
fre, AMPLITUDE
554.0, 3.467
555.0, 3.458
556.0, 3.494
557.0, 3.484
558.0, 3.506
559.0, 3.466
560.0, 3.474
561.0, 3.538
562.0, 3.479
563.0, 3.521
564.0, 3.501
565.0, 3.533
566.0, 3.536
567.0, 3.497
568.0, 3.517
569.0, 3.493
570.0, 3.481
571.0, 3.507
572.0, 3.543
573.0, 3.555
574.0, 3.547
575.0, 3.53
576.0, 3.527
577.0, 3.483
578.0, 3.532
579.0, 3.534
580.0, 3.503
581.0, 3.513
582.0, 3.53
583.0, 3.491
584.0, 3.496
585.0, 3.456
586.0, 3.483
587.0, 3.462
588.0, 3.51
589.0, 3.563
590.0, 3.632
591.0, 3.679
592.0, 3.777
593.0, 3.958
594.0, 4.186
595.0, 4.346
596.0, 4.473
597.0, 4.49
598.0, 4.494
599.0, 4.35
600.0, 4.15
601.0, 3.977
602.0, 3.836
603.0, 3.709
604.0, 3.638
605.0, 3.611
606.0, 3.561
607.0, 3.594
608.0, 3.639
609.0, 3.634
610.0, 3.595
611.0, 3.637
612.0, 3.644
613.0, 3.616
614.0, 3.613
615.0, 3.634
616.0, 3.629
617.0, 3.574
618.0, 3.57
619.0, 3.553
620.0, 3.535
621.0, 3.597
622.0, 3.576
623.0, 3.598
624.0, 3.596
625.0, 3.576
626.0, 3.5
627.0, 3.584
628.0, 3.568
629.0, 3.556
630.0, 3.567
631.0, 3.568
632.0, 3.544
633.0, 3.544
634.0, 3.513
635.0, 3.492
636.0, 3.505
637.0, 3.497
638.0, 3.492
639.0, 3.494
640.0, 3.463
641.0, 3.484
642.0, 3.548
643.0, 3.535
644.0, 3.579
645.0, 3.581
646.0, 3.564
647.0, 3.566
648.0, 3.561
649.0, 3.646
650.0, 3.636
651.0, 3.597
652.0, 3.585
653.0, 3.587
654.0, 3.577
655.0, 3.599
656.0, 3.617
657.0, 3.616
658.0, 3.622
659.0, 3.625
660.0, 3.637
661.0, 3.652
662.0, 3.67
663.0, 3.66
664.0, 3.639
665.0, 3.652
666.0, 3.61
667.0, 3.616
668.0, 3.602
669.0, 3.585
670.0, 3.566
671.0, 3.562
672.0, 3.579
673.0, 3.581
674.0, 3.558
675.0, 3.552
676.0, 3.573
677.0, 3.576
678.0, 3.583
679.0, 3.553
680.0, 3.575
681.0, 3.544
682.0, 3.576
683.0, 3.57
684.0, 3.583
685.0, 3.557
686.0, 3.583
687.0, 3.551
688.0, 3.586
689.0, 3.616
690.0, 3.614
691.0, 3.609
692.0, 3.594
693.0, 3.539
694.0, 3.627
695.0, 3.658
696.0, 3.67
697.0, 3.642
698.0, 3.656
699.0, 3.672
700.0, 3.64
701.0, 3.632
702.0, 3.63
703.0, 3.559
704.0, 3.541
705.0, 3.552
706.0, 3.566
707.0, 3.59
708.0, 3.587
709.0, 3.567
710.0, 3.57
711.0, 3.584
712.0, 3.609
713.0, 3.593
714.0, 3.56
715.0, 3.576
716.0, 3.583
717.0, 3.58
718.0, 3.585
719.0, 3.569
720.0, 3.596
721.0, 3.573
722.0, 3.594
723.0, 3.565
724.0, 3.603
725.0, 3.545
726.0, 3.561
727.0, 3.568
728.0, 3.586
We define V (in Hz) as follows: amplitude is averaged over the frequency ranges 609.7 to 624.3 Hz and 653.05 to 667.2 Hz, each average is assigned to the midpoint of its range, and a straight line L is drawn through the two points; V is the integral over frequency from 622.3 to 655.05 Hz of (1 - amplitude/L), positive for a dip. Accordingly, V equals 0.5 Hz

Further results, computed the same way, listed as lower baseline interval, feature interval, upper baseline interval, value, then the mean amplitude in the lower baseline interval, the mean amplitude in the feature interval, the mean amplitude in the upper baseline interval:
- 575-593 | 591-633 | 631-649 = -2.46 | 3.55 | 3.75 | 3.53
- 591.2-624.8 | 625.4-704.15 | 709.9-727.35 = 2.16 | 3.8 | 3.58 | 3.58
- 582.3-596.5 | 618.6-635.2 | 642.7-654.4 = 0.40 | 3.75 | 3.56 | 3.59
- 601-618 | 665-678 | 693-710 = 0.13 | 3.64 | 3.58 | 3.61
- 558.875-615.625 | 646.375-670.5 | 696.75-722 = 0.08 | 3.67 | 3.61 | 3.59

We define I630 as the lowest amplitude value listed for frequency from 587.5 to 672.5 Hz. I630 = 3.463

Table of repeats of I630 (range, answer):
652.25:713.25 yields 3.539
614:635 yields 3.492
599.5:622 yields 3.535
